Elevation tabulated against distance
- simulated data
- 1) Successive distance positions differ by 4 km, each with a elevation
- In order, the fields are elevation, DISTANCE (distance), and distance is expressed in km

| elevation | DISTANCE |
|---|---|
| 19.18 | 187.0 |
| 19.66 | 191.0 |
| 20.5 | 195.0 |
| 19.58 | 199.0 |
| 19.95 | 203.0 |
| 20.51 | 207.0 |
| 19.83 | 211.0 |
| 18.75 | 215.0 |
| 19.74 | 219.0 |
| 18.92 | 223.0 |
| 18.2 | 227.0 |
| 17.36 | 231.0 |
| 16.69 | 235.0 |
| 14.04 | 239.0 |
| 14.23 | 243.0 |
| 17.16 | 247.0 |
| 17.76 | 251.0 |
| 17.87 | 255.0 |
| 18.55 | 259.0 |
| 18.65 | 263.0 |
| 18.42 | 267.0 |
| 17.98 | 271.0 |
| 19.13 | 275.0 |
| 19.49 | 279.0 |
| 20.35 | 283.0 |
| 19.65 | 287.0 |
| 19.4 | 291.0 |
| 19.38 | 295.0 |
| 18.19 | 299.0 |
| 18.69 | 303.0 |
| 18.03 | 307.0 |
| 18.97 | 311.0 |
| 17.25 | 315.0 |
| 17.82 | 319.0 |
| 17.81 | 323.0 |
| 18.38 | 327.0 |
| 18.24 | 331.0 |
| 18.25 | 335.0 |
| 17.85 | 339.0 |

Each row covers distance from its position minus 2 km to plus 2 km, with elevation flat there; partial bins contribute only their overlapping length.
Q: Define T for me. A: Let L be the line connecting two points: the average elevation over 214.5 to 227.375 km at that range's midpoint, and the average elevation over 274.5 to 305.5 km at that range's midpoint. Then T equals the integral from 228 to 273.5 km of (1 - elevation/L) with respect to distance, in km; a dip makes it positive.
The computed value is 4.6 km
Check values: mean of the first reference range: 19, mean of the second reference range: 19.3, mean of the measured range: 17.2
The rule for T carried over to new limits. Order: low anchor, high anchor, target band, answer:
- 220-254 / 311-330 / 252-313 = -4.7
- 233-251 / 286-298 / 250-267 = -1.3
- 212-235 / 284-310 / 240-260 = 1.9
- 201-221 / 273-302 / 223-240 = 2.3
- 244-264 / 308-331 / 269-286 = -1.3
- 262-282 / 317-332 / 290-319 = -0.2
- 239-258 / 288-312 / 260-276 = -1.0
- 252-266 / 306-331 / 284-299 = -1.0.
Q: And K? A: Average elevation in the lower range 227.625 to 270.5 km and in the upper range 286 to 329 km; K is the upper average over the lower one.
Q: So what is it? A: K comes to 1.08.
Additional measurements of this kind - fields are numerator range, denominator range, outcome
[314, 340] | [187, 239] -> 0.95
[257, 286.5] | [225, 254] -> 1.15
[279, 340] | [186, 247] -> 1.01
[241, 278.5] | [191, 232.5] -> 0.92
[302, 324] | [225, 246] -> 1.12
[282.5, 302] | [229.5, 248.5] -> 1.22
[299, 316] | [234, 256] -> 1.13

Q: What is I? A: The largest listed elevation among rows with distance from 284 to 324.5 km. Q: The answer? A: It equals 19.65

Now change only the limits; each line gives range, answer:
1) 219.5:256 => 18.92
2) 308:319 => 18.97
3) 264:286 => 20.35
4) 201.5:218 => 20.51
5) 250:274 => 18.65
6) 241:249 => 17.16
